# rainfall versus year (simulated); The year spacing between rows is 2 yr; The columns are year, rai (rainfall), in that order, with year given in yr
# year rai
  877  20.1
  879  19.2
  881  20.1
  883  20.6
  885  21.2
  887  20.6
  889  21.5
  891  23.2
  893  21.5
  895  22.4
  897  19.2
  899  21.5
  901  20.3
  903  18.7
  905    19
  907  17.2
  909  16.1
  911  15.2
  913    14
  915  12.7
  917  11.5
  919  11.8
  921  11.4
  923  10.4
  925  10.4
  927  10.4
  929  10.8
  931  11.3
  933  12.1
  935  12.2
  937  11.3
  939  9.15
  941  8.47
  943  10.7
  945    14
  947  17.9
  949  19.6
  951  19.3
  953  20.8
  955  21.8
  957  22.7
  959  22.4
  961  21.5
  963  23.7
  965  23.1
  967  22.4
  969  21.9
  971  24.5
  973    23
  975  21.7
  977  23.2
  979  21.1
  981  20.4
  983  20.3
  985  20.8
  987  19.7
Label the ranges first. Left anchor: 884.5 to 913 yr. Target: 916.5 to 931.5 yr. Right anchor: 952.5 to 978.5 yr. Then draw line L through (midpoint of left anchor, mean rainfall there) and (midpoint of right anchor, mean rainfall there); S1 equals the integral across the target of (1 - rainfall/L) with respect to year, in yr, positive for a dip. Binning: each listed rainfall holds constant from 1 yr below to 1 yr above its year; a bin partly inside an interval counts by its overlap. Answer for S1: 7.0 yr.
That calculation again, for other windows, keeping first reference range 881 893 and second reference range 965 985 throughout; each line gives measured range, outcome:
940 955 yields 3.9 yr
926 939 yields 6.3 yr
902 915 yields 3.1 yr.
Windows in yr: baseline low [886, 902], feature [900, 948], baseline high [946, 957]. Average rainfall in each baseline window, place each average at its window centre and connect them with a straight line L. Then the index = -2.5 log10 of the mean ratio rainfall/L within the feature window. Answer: 0.49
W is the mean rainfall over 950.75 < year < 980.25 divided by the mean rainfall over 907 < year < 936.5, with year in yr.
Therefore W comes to 1.81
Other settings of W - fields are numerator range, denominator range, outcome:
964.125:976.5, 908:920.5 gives 1.69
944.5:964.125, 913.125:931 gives 1.82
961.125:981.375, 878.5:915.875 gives 1.17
